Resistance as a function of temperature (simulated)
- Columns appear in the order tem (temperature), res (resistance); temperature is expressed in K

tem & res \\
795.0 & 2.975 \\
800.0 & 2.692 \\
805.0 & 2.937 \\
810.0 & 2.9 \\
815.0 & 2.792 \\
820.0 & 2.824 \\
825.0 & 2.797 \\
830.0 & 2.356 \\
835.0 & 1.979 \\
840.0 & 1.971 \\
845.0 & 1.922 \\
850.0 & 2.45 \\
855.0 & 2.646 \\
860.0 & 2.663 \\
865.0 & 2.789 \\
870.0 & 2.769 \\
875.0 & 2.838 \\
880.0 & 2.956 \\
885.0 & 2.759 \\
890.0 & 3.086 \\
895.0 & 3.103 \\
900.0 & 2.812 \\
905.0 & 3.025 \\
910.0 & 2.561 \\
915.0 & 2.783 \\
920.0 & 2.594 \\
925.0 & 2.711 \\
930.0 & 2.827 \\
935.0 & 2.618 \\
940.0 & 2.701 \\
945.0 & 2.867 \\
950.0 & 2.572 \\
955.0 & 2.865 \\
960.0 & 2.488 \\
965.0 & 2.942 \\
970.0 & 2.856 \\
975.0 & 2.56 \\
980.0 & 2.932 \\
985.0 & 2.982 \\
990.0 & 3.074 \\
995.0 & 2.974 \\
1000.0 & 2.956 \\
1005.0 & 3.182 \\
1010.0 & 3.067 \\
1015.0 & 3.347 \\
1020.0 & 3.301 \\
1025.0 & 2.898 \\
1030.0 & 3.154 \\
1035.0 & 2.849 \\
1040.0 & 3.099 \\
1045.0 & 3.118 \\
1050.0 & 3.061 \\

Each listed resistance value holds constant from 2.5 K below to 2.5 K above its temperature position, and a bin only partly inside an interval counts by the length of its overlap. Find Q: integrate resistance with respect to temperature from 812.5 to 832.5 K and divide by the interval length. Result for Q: 2.69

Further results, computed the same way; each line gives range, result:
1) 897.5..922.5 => 2.75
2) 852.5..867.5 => 2.7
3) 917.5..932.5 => 2.71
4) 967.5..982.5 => 2.78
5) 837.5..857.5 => 2.25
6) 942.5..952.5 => 2.72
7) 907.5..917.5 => 2.67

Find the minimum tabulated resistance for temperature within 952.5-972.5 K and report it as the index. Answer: 2.488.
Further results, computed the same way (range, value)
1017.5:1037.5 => 2.849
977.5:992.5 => 2.932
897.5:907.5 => 2.812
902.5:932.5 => 2.561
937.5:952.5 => 2.572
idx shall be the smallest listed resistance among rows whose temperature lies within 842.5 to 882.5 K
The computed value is 1.922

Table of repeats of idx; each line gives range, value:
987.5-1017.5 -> 2.956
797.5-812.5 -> 2.692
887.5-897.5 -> 3.086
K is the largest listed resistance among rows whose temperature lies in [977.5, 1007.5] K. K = 3.182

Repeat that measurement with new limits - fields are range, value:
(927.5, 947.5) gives 2.867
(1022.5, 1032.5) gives 3.154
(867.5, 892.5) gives 3.086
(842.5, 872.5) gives 2.789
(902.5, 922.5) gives 3.025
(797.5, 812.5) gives 2.937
